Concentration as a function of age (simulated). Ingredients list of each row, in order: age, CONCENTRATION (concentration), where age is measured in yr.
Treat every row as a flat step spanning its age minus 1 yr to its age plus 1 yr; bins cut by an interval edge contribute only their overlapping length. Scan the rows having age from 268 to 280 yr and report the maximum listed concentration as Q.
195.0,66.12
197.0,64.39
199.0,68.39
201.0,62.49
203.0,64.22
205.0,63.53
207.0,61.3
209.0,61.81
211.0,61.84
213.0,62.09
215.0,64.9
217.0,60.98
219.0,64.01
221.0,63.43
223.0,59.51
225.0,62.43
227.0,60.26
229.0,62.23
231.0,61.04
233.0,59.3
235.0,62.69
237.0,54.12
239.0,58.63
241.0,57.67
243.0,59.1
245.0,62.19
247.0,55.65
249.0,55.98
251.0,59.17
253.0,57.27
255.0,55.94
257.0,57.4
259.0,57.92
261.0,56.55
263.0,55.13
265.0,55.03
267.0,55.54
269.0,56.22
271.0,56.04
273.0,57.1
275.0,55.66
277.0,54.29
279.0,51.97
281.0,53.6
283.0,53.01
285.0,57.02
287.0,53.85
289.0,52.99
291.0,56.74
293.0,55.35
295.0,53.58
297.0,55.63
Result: 57.1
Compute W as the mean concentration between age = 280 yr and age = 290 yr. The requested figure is 54.1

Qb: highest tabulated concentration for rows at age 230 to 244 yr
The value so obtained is 62.69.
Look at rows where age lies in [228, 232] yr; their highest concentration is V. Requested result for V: 62.23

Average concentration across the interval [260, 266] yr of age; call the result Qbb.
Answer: 55.6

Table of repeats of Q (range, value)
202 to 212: 64.22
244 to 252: 62.19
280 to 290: 57.02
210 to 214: 62.09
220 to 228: 63.43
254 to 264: 57.92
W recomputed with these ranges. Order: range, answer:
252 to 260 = 57.1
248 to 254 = 57.5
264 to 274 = 56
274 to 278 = 55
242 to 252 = 58.4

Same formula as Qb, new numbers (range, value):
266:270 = 56.22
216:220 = 64.01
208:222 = 64.9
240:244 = 59.1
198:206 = 68.39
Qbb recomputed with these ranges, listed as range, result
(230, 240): 59.2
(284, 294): 55.2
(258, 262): 57.2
